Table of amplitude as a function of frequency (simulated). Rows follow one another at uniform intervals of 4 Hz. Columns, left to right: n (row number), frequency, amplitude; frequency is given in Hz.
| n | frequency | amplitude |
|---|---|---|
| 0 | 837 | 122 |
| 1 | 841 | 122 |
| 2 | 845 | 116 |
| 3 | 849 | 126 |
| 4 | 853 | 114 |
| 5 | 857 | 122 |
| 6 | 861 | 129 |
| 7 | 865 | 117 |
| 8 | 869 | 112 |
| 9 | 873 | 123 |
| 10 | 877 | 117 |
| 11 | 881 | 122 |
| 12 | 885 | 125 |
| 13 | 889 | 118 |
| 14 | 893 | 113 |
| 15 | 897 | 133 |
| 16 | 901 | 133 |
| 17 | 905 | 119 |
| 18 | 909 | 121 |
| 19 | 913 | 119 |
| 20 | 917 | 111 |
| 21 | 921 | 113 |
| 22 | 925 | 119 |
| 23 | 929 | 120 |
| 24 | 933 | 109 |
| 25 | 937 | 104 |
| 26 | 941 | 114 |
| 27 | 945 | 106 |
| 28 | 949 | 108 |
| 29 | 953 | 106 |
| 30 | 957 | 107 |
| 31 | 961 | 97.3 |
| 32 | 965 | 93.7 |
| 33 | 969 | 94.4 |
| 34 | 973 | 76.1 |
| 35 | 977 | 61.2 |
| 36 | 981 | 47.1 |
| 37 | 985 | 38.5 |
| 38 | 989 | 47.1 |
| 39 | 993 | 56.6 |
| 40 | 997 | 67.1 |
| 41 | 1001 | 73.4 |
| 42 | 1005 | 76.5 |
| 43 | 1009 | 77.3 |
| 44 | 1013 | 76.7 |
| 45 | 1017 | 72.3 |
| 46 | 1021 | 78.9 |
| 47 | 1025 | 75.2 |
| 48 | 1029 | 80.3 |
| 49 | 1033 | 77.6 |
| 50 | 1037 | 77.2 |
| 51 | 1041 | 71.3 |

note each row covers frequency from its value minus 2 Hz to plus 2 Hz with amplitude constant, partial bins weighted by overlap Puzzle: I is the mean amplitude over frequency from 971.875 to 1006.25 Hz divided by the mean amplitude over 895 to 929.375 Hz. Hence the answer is 0.5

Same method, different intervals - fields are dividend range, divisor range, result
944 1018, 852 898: 0.65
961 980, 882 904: 0.65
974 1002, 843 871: 0.47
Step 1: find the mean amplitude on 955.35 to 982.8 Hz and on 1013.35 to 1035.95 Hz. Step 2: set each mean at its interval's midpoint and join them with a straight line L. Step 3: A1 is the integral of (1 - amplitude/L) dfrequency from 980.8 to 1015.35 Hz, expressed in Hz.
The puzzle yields 7.0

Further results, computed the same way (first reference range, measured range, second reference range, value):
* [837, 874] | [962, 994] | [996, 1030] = 7.6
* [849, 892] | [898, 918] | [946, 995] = -3.3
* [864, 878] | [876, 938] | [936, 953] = -3.3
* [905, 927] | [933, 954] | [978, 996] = -4.1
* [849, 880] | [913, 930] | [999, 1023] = -2.2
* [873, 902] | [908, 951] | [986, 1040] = -3.0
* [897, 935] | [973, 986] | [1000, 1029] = 5.4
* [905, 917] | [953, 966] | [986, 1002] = -2.7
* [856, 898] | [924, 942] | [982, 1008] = -4.1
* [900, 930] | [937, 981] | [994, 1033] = 2.4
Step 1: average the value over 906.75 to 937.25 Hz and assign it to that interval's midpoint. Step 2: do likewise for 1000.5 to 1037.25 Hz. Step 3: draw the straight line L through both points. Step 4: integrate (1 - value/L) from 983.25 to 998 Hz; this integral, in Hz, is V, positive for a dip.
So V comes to 6.1 Hz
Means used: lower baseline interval 115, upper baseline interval 76.6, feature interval 51.6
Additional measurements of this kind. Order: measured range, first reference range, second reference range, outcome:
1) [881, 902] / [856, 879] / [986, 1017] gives -2.6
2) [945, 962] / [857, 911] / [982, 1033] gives -2.5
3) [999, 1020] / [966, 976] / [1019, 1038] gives 1.1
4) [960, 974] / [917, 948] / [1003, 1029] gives 0.9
